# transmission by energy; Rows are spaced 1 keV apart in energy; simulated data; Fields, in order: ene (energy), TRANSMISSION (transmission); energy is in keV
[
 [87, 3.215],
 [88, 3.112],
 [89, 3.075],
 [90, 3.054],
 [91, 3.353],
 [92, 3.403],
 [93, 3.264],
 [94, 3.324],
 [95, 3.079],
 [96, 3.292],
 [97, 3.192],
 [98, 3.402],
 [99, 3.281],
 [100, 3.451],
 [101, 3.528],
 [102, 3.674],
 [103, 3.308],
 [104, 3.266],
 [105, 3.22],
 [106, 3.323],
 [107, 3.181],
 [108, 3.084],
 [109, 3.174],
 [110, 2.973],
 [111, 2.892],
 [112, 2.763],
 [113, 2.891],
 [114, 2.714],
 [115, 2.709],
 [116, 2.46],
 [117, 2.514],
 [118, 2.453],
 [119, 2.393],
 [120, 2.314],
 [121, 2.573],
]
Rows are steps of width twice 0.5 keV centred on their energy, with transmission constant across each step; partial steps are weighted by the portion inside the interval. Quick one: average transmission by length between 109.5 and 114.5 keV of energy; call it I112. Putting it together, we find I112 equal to 2.85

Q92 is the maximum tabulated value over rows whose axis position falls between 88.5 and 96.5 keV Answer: 3.403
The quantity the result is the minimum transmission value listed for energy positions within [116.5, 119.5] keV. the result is 2.393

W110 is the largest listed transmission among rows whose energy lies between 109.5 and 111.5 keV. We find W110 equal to 2.973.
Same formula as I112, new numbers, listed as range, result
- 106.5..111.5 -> 3.06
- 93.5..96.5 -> 3.23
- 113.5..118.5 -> 2.57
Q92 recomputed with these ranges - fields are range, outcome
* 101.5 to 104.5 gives 3.674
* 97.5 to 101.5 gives 3.528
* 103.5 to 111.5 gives 3.323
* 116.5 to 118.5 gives 2.514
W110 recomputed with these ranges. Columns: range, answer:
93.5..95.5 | 3.324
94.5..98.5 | 3.402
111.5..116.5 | 2.891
